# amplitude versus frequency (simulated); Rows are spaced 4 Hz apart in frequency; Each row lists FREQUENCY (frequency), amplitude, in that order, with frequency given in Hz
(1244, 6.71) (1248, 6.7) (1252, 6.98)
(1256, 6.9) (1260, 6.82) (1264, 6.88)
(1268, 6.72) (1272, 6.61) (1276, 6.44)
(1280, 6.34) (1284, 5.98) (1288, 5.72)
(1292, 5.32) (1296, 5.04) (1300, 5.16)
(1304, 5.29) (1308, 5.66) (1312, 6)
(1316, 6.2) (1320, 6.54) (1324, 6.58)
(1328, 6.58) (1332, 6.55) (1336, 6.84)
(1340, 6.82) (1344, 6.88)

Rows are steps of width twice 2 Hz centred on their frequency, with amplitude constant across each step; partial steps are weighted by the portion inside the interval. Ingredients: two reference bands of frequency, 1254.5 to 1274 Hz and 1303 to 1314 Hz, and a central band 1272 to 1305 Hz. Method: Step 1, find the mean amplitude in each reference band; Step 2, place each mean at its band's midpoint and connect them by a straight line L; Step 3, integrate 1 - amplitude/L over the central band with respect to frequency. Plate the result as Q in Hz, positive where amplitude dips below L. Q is 2.5 Hz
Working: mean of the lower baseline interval 6.78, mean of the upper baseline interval 5.68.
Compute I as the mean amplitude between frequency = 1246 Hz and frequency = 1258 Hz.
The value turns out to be 6.86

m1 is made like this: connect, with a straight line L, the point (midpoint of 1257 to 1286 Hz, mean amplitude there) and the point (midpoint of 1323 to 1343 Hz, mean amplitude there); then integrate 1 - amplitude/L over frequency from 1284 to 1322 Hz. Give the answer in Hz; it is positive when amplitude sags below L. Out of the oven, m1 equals 5.4 Hz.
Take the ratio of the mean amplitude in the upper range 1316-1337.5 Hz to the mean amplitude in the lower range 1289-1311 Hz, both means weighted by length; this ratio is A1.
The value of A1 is 1.2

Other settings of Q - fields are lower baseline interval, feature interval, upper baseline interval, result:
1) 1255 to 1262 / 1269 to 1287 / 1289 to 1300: -1.1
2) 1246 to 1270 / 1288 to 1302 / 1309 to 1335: 2.8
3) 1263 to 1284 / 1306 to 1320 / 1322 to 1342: 1.2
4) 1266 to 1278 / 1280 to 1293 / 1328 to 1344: 1.6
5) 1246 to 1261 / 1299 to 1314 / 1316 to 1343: 2.6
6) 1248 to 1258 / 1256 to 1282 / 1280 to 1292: -1.1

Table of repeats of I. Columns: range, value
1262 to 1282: 6.6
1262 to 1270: 6.8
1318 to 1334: 6.56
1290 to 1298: 5.18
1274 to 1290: 6.12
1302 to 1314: 5.65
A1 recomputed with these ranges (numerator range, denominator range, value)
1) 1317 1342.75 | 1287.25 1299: 1.25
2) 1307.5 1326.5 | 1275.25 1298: 1.08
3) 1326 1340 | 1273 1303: 1.17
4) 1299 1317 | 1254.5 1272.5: 0.83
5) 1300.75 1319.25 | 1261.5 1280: 0.87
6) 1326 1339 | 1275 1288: 1.08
